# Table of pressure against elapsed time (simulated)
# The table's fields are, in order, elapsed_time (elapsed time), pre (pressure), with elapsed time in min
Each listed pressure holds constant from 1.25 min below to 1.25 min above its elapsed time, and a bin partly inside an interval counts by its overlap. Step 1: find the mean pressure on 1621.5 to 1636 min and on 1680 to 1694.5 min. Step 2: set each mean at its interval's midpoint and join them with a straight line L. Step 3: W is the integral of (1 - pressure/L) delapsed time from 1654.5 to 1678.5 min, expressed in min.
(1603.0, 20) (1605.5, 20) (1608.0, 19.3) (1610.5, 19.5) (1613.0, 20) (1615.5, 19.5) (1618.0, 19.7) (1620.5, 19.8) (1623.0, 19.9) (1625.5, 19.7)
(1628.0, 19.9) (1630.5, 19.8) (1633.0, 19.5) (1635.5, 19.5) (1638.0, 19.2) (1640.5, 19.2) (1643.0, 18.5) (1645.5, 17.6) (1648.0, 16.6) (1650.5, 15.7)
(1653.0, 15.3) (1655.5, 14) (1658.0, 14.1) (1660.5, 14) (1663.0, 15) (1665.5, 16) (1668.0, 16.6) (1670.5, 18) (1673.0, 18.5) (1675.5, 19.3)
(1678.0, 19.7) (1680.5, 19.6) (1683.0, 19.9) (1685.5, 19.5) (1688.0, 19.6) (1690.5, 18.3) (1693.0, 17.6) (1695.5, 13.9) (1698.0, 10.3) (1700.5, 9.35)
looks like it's 3.5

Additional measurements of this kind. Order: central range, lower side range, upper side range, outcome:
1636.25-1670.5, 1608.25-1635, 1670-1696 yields 5.0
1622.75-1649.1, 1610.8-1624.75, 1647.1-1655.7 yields -2.3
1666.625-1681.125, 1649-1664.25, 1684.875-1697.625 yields -2.4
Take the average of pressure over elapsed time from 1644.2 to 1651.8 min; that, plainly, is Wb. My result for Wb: 16.6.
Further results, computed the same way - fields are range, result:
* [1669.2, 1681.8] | 19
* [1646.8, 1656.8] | 15.4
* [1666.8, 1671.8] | 17.3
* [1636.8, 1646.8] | 18.6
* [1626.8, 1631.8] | 19.8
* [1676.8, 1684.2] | 19.7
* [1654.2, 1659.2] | 14.1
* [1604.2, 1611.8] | 19.6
